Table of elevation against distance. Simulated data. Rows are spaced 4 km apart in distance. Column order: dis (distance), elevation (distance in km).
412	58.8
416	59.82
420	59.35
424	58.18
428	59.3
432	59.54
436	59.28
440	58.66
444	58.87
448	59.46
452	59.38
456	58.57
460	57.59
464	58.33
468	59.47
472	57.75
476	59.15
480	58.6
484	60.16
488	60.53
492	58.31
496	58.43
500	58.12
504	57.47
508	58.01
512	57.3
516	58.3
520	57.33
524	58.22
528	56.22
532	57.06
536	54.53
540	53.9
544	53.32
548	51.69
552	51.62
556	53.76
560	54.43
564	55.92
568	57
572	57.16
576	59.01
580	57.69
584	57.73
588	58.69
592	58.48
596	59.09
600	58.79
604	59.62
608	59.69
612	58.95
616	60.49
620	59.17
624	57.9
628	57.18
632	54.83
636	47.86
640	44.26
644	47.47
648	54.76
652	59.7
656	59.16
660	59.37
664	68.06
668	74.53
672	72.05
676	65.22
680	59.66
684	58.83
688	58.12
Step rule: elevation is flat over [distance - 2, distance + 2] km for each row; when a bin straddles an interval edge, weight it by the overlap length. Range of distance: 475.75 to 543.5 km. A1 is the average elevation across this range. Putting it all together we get 57.6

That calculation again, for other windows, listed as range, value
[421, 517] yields 58.7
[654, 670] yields 65.3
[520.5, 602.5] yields 56.3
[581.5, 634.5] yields 58.4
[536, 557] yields 53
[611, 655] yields 54.8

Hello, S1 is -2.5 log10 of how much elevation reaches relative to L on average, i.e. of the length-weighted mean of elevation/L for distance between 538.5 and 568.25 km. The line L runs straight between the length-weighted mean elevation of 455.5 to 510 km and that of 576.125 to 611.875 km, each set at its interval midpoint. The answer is 0.10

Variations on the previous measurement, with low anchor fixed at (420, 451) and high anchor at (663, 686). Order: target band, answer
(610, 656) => 0.183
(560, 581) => 0.110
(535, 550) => 0.170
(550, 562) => 0.177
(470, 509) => 0.037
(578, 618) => 0.090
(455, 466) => 0.031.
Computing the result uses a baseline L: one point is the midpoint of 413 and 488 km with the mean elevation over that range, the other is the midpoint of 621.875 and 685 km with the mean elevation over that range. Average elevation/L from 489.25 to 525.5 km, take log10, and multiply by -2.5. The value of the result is 0.02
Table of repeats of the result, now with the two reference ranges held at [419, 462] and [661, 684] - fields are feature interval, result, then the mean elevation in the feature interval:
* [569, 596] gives 0.099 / 58.2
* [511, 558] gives 0.127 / 55.2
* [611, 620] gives 0.090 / 59.7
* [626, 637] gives 0.212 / 53.8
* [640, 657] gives 0.222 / 53.7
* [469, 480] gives 0.027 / 58.6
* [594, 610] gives 0.089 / 59.3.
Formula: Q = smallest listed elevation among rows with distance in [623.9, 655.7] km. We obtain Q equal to 44.26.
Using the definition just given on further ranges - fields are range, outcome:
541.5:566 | 51.62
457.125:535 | 56.22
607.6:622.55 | 58.95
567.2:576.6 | 57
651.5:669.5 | 59.16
